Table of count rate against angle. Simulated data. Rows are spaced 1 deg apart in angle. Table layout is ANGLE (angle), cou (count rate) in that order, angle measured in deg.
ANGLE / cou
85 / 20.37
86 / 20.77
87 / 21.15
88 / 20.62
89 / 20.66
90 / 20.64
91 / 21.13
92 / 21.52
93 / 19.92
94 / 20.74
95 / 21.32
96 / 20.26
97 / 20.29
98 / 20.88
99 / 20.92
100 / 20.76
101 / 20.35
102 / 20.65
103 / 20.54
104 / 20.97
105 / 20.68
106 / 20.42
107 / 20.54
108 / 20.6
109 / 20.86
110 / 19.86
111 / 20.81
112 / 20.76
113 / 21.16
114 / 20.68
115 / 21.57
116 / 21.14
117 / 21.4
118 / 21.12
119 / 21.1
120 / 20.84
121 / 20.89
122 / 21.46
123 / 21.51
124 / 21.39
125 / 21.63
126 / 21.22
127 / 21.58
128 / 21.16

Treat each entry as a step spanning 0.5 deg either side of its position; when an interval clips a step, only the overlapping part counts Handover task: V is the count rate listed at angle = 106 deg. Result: 20.42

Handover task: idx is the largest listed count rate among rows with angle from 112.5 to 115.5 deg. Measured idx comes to 21.57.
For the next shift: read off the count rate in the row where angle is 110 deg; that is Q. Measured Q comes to 19.86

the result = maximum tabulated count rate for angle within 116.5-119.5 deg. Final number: 21.4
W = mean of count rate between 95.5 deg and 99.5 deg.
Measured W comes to 20.6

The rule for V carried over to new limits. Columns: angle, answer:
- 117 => 21.4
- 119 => 21.1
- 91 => 21.13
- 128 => 21.16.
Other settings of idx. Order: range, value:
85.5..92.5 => 21.52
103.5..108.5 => 20.97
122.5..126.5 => 21.63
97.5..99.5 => 20.92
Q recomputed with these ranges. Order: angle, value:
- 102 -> 20.65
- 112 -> 20.76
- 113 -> 21.16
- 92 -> 21.52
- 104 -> 20.97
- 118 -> 21.12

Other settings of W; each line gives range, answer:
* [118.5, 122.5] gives 21.1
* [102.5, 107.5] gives 20.6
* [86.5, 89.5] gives 20.8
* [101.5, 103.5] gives 20.6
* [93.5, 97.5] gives 20.7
